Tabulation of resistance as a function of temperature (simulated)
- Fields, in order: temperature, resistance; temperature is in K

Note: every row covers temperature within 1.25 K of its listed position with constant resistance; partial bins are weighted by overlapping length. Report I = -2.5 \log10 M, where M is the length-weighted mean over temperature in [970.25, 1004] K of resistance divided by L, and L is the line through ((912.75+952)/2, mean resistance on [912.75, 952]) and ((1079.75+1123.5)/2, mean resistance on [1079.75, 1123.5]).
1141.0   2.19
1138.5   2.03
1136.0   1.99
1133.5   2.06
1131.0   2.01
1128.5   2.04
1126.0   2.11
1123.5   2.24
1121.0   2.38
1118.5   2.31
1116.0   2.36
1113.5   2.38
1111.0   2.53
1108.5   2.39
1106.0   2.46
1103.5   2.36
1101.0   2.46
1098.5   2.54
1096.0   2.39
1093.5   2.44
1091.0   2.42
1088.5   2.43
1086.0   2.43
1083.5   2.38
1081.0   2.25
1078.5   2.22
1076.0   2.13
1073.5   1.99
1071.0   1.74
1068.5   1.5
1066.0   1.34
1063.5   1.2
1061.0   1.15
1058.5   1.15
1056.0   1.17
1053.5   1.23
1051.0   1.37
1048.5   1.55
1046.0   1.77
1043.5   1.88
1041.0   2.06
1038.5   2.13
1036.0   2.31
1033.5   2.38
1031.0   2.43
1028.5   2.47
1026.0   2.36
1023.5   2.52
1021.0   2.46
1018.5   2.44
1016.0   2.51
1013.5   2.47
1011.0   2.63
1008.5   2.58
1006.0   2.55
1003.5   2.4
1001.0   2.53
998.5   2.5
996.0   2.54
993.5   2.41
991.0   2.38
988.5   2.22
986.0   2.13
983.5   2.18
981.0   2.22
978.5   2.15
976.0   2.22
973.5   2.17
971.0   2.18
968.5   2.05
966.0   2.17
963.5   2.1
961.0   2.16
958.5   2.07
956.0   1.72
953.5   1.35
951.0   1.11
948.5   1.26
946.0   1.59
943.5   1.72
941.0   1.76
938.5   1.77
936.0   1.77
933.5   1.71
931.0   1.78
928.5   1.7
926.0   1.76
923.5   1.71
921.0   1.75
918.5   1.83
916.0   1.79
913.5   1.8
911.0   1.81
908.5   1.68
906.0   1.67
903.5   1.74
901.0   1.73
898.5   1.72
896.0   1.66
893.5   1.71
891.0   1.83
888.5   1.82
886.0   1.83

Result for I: -0.20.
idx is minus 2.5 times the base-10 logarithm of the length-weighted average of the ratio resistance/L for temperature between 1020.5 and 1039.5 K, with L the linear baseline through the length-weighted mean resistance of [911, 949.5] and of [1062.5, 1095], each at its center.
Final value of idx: -0.22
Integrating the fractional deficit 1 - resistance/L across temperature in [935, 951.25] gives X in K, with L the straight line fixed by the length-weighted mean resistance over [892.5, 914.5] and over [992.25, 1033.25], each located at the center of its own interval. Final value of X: 3.27 K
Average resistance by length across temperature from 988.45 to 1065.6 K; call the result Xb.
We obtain 2.11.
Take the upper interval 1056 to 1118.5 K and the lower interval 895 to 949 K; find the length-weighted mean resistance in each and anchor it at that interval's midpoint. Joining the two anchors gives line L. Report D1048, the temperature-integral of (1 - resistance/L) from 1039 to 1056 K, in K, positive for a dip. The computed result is 3.2 K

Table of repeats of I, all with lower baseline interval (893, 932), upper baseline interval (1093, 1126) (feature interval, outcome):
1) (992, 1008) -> -0.22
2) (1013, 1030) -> -0.17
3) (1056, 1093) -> 0.22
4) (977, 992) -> -0.12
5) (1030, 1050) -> 0.06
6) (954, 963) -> -0.03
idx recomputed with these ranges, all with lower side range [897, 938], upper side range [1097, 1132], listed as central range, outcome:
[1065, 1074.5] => 0.32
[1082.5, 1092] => -0.08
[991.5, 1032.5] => -0.22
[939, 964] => 0.11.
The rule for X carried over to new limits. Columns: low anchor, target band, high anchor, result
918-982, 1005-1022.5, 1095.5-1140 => -4.5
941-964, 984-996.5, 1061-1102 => -3.7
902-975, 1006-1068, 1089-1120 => 4.5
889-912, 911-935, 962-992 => 1.3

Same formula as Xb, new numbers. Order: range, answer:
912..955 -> 1.66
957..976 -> 2.13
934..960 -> 1.62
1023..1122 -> 2.07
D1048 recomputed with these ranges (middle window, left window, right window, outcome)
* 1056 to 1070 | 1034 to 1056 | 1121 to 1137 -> 4.4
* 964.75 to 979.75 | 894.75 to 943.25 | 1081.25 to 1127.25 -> -1.8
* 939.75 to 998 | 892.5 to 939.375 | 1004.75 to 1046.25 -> 1.5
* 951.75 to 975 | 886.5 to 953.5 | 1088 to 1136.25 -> -1.8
